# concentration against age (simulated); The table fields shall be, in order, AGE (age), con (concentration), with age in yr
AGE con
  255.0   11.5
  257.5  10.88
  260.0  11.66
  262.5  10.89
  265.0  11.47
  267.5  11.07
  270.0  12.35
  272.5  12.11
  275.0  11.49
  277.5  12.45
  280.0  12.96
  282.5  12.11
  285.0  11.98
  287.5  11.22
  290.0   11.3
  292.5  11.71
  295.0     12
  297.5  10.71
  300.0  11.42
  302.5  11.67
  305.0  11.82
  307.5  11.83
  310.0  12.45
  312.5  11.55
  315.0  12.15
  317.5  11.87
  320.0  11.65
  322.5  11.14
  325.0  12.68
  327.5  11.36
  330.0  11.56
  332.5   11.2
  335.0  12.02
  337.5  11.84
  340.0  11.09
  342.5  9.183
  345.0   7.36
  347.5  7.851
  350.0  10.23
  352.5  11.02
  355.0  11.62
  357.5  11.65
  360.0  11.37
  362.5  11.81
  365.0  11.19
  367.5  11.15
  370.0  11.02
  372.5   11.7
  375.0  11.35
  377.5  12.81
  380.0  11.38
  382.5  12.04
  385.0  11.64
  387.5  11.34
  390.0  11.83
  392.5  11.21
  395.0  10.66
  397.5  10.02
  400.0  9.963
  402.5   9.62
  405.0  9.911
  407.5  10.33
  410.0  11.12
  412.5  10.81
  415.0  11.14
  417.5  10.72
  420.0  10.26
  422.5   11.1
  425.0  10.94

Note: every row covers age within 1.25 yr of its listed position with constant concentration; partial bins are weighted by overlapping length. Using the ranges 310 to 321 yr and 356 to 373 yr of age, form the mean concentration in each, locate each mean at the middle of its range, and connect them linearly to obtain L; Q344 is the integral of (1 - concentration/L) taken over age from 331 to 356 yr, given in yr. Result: 2.7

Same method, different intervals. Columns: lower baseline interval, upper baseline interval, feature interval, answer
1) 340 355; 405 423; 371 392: -3.35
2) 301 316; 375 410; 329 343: 0.43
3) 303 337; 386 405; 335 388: 0.62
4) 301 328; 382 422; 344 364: 1.65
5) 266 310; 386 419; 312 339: -0.71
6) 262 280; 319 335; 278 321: -0.30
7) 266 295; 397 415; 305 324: -0.58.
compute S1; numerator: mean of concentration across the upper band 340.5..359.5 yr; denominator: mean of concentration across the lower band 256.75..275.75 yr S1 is 0.9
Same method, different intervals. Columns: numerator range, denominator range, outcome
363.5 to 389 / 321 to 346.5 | 1.06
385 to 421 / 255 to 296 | 0.91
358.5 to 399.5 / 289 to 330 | 0.97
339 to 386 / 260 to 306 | 0.93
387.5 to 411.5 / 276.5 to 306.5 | 0.90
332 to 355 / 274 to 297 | 0.86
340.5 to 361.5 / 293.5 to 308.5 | 0.87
